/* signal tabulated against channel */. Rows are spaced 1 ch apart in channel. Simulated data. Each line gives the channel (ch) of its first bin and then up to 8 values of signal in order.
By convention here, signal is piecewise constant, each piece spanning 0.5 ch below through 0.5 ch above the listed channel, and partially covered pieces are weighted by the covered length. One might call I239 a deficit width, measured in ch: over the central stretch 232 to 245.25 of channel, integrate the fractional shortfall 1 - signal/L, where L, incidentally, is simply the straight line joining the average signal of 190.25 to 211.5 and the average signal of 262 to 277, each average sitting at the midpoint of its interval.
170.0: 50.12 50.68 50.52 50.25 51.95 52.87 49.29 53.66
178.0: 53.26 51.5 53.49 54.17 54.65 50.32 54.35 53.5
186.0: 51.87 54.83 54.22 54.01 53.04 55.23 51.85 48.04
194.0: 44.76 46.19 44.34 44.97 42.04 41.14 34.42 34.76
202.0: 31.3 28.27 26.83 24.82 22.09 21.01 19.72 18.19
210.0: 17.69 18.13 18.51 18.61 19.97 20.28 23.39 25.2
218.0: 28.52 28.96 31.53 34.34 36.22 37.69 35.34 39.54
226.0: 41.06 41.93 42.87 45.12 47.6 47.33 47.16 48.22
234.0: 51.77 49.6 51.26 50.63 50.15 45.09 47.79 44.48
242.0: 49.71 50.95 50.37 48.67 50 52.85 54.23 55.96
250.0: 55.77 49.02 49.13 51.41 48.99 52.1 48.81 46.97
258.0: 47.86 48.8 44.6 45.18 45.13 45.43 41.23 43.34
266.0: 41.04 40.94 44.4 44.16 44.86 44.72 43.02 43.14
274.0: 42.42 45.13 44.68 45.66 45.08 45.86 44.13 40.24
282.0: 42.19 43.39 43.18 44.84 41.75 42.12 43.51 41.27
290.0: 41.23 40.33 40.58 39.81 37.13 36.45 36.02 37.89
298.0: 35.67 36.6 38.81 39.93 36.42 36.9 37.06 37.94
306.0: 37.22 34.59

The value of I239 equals -3.25 ch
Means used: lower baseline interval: 34.3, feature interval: 49.1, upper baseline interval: 43.6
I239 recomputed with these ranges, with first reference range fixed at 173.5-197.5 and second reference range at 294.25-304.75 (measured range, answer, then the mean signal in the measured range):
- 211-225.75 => 5.9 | 28.3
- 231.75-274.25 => -4.6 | 47.7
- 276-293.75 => -1.6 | 42.6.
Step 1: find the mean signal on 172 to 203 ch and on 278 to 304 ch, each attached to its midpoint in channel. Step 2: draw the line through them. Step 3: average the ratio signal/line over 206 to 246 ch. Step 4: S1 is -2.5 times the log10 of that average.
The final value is 0.218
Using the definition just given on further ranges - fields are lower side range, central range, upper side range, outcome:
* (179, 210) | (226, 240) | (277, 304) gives -0.15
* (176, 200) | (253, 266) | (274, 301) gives -0.06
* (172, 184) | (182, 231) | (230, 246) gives 0.35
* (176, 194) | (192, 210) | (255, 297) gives 0.45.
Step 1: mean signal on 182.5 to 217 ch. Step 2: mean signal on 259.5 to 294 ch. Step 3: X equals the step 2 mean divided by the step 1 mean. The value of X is 1.2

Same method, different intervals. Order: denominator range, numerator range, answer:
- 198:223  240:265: 1.84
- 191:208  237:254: 1.37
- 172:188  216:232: 0.71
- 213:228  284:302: 1.25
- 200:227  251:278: 1.66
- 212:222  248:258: 1.97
